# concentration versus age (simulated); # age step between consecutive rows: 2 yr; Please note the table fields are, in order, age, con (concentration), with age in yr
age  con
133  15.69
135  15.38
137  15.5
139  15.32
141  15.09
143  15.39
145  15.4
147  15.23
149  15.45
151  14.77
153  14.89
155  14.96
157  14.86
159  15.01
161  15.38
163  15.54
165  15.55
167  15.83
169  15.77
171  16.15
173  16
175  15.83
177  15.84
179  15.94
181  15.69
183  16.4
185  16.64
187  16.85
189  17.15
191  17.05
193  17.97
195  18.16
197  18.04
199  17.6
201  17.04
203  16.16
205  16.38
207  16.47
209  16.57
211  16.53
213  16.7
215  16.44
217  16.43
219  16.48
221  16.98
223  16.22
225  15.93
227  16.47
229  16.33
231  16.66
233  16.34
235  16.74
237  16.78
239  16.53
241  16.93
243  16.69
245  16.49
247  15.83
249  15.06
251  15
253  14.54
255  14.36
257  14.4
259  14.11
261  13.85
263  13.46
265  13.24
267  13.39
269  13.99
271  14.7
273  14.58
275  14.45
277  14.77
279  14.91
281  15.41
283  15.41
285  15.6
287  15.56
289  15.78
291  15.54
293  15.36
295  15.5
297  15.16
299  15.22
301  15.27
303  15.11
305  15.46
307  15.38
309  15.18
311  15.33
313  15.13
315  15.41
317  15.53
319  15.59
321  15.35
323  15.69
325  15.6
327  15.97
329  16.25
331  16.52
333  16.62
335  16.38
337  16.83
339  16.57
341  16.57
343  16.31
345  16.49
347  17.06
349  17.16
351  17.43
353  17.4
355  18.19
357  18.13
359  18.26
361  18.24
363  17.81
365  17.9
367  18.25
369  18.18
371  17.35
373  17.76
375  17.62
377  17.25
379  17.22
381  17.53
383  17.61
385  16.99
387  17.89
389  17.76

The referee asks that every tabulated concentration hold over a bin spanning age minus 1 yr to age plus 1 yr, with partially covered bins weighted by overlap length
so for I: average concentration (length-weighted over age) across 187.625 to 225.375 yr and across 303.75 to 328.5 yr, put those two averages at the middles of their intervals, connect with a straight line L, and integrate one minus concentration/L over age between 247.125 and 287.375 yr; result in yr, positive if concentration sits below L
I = 3.9 yr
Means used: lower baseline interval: 16.9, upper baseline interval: 15.5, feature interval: 14.6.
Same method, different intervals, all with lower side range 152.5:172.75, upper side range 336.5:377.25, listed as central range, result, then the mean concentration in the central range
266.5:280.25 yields 1.78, 14.5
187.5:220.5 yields -2.26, 16.9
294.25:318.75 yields 2.36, 15.3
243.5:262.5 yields 1.76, 14.9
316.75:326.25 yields 0.85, 15.6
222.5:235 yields -0.18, 16.4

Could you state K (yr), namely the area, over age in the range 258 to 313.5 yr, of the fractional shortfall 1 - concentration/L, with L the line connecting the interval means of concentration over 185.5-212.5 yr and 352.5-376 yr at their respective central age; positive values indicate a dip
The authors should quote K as 8.35 yr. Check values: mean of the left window 17.1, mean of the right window 17.9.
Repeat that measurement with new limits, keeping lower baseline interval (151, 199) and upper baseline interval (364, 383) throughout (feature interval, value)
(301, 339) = 3.33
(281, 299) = 1.65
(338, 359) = 0.36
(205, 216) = -0.07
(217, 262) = 2.10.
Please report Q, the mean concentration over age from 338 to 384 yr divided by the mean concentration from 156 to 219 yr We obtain 1.1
